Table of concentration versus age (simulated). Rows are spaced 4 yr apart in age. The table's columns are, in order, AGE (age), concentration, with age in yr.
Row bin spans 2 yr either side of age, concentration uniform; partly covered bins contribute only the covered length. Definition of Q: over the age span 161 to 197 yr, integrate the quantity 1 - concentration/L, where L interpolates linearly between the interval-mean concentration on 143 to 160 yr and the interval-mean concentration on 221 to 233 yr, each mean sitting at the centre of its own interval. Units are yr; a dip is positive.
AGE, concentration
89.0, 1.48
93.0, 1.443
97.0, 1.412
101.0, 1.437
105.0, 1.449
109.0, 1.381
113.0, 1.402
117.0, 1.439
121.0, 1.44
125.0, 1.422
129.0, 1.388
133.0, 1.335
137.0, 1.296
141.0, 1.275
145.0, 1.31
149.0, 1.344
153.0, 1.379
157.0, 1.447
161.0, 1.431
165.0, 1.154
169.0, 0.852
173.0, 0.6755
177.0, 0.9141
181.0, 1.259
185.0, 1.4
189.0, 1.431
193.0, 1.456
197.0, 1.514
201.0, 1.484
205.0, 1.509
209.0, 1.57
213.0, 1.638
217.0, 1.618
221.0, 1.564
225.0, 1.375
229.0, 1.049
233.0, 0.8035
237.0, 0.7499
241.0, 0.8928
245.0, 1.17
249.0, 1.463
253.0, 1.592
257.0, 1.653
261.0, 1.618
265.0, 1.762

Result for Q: 3.53 yr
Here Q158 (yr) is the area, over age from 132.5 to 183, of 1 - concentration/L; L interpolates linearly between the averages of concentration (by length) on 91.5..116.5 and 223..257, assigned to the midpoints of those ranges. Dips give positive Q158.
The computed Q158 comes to 4.6 yr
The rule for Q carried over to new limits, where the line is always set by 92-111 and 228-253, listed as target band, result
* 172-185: 1.94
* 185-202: -3.95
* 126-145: 0.13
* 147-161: -1.18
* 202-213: -3.84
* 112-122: -0.32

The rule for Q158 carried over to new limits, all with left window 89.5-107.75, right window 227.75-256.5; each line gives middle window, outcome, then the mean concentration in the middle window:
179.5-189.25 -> -0.79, 1.36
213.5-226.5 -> -3.94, 1.54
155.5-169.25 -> 0.46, 1.26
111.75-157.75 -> -0.35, 1.37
